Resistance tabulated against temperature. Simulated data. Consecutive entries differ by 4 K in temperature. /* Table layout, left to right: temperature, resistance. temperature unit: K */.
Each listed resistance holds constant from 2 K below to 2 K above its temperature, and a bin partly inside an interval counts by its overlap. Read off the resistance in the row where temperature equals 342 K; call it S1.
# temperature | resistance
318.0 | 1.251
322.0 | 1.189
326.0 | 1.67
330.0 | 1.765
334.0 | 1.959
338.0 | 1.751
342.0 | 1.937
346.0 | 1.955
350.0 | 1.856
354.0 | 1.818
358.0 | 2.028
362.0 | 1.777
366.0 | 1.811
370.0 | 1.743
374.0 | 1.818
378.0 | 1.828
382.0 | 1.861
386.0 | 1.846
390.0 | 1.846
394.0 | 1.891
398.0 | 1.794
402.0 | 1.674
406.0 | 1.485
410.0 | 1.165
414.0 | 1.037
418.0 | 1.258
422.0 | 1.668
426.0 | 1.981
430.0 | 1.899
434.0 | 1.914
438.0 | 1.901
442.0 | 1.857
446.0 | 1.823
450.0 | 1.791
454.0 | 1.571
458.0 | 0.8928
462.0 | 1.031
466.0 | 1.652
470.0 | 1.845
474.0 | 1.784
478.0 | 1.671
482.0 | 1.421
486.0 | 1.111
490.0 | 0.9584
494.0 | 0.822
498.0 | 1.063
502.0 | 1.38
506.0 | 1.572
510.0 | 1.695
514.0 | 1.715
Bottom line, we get 1.937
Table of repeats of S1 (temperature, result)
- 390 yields 1.846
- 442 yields 1.857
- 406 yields 1.485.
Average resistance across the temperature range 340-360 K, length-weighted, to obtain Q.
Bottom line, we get 1.92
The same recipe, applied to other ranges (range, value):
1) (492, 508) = 1.21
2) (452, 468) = 1.29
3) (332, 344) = 1.88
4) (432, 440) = 1.91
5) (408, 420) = 1.15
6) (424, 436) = 1.93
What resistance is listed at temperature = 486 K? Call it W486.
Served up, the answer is 1.111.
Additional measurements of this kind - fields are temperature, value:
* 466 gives 1.652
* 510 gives 1.695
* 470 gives 1.845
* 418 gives 1.258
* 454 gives 1.571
